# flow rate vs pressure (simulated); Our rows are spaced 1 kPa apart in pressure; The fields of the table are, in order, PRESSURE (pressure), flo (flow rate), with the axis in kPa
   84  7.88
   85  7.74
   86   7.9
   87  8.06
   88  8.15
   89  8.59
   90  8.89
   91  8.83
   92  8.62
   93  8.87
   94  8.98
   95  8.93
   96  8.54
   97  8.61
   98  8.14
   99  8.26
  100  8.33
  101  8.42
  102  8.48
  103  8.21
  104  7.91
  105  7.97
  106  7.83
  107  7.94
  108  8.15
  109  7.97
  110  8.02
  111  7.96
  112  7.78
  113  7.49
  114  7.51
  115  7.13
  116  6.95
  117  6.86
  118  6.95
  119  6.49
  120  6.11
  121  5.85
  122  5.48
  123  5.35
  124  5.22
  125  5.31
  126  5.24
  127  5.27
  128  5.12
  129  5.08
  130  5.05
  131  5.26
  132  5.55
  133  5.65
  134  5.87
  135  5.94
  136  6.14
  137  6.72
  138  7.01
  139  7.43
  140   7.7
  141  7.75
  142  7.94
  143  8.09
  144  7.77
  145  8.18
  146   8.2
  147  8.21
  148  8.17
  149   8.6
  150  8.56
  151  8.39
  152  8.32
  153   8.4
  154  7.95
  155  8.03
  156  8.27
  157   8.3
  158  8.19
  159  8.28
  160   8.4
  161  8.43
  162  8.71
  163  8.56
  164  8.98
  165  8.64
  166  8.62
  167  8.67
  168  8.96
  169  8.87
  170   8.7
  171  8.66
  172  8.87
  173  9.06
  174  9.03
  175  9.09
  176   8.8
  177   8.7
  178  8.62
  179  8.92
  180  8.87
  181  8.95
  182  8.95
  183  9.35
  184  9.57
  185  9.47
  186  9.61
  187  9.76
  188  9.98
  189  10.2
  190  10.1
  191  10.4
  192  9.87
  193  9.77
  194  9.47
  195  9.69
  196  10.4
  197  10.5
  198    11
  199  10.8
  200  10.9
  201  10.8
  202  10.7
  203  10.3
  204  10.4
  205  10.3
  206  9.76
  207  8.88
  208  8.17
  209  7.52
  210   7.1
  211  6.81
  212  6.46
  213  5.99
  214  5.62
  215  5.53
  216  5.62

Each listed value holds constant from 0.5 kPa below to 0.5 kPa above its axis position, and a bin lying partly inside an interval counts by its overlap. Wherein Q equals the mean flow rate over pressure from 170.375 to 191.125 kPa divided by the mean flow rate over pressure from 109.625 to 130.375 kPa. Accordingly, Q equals 1.5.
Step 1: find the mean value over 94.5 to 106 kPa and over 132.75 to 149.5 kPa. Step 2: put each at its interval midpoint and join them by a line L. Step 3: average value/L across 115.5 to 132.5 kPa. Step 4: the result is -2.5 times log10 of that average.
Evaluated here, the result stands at 0.337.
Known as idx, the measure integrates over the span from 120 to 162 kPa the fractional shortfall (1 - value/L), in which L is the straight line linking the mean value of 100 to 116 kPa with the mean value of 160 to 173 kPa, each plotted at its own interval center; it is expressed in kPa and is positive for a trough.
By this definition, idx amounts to 6.71 kPa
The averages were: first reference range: 7.9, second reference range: 8.72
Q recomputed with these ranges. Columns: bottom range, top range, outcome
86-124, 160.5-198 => 1.19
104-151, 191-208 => 1.47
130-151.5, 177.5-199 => 1.34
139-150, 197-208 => 1.28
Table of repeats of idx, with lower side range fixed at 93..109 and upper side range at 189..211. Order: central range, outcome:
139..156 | 1.7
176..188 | 0.4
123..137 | 5.2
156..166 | 0.8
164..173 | 0.5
